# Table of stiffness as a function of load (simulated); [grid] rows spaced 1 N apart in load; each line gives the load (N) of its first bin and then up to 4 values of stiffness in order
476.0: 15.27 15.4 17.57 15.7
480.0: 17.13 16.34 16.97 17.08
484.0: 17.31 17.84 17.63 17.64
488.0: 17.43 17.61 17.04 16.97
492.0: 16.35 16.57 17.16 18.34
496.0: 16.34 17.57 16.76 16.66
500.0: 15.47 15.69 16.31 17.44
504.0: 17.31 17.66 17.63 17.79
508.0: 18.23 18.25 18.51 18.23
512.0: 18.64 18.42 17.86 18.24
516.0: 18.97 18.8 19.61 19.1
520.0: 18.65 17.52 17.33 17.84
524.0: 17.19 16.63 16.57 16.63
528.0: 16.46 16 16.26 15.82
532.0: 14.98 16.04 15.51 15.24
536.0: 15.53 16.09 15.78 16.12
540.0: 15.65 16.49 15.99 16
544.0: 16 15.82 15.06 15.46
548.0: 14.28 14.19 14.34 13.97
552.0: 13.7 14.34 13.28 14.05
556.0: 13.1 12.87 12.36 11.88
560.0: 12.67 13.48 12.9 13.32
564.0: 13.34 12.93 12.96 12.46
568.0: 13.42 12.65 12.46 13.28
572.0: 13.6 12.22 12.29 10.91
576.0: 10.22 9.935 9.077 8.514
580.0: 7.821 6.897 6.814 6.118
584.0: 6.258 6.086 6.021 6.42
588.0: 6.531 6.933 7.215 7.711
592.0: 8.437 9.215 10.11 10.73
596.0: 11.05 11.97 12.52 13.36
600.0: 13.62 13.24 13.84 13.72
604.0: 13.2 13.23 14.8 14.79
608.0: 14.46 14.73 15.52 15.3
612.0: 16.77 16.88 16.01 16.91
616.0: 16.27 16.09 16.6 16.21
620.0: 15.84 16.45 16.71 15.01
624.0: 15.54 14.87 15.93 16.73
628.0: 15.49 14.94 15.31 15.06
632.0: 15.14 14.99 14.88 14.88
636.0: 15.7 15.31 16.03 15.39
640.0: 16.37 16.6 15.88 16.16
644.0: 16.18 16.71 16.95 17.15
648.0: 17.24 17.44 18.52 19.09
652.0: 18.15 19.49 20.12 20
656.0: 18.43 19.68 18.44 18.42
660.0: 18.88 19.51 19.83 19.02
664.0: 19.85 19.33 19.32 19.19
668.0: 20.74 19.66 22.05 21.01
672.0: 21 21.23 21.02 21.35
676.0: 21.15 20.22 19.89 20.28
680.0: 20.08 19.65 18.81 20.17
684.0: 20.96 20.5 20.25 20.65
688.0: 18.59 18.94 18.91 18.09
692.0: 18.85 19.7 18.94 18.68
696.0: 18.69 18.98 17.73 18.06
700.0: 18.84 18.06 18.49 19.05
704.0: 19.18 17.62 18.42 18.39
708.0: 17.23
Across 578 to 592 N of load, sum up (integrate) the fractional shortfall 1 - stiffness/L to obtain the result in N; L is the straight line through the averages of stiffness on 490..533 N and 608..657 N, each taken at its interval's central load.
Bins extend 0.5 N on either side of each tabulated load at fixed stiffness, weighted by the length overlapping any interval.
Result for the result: 8.2 N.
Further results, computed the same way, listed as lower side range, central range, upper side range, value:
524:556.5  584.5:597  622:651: 6.0 N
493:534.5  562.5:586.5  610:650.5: 9.0 N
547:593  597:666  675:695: -2.9 N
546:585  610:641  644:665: 1.1 N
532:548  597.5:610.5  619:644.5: 1.5 N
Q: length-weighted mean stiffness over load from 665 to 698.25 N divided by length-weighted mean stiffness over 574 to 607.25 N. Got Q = 2.00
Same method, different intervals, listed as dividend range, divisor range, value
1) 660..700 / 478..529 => 1.13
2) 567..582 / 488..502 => 0.65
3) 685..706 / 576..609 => 1.87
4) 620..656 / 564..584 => 1.54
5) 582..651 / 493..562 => 0.86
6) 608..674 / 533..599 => 1.44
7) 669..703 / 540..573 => 1.42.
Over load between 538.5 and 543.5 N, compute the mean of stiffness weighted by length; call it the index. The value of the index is 16.1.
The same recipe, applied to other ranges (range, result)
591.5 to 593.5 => 8.83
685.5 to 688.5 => 19.8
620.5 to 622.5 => 16.6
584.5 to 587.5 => 6.18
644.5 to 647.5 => 16.9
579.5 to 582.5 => 7.18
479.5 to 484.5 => 17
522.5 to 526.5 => 17.1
